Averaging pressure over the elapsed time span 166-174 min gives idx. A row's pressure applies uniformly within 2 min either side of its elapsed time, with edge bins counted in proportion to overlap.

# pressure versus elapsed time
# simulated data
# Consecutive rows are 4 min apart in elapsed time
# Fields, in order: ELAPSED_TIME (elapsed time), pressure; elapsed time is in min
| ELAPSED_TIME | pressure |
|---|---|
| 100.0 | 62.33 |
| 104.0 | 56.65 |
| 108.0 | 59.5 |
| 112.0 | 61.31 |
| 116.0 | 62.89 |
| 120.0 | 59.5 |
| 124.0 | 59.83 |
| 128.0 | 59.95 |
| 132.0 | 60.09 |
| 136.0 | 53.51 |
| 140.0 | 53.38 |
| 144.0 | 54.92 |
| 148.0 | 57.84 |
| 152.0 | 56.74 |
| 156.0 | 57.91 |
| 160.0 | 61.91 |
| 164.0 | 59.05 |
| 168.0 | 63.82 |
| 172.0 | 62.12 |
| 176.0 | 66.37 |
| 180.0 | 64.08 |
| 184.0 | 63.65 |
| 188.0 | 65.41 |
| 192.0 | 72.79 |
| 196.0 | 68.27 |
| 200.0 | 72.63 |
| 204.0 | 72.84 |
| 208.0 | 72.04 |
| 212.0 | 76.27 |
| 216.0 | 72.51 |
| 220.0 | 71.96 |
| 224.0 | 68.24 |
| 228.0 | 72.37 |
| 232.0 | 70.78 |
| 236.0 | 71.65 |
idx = 63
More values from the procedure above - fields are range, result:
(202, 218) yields 73.4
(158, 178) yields 62.7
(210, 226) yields 72.2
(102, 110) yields 58.1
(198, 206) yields 72.7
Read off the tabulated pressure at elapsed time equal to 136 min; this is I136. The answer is 53.51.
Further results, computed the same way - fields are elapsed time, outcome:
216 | 72.51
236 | 71.65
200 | 72.63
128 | 59.95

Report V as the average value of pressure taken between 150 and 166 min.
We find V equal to 58.9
